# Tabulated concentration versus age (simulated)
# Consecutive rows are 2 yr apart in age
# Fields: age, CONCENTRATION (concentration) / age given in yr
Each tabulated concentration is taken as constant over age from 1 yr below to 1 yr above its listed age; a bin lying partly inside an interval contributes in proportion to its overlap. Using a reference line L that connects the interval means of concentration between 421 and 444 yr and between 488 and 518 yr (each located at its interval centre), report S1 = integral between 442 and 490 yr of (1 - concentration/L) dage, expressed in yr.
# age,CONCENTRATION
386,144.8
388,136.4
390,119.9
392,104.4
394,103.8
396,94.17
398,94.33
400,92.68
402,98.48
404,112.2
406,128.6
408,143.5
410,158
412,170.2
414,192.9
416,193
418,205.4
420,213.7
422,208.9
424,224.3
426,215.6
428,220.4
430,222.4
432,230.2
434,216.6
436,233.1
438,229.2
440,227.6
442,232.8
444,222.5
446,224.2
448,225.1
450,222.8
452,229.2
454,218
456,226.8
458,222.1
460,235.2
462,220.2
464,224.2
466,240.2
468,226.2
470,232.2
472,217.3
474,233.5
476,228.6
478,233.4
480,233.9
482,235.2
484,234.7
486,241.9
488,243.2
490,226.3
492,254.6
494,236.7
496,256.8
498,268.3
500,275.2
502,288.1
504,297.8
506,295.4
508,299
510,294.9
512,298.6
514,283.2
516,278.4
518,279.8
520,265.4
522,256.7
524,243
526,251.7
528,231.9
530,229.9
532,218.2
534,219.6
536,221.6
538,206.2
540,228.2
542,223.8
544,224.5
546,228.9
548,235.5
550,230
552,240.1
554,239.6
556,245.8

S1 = 3.6 yr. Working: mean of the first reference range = 224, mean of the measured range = 229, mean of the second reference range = 274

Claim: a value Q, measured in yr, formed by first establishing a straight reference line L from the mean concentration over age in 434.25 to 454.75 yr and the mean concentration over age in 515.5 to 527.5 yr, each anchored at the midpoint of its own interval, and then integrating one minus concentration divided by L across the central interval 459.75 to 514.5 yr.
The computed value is -1.4 yr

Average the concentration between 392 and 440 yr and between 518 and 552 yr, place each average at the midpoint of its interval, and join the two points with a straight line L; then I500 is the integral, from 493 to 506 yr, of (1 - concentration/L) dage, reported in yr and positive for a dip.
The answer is -3.4 yr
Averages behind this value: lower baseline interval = 174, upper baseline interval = 234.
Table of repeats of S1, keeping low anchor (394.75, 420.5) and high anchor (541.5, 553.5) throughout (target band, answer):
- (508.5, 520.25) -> -4.2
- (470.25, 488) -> -4.2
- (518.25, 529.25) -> -1.8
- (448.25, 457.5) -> -2.8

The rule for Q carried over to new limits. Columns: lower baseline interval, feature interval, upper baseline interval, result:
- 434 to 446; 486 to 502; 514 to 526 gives -0.01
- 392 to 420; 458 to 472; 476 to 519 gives -0.57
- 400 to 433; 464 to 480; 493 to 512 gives 0.97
